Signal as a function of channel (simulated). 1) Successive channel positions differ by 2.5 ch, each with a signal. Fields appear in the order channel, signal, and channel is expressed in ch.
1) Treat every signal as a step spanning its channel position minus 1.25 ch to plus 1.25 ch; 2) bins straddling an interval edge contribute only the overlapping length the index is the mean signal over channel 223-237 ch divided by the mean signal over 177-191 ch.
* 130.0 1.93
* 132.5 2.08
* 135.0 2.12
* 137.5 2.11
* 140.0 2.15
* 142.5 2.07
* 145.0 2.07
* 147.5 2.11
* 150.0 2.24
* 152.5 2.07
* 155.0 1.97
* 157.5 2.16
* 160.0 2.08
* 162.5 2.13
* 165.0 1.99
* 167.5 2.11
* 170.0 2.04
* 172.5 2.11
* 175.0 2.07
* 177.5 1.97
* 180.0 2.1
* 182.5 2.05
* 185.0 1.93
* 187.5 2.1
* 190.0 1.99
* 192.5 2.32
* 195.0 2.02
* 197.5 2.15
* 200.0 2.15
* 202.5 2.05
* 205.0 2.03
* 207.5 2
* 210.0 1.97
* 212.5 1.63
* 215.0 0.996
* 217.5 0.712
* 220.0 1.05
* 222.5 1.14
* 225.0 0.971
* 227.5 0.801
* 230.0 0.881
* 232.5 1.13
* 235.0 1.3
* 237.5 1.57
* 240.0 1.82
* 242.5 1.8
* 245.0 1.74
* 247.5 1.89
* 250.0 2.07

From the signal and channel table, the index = 0.5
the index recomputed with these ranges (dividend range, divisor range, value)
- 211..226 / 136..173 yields 0.53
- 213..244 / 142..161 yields 0.57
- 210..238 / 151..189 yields 0.55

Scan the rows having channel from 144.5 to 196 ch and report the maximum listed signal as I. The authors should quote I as 2.32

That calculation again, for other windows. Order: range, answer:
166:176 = 2.11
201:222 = 2.05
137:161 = 2.24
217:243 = 1.82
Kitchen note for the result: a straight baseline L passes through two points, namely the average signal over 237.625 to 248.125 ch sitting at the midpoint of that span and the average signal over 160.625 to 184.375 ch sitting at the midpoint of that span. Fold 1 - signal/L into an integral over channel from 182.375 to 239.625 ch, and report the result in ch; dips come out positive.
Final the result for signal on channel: 9.56 ch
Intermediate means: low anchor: 2.06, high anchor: 1.78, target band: 1.6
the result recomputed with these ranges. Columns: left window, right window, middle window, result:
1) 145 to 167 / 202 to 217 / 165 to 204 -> -3.9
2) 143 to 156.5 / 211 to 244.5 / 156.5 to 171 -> -1.1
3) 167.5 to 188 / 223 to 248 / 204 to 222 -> 2.0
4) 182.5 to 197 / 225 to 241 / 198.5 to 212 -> -1.9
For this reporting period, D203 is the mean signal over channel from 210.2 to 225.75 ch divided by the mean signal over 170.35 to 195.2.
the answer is 0.55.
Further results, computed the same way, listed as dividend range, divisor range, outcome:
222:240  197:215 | 0.60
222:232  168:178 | 0.46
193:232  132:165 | 0.72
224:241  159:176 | 0.58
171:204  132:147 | 0.99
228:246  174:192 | 0.70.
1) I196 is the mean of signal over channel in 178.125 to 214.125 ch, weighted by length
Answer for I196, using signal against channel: 2.02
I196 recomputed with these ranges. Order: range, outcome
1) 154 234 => 1.77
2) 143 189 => 2.07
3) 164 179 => 2.05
